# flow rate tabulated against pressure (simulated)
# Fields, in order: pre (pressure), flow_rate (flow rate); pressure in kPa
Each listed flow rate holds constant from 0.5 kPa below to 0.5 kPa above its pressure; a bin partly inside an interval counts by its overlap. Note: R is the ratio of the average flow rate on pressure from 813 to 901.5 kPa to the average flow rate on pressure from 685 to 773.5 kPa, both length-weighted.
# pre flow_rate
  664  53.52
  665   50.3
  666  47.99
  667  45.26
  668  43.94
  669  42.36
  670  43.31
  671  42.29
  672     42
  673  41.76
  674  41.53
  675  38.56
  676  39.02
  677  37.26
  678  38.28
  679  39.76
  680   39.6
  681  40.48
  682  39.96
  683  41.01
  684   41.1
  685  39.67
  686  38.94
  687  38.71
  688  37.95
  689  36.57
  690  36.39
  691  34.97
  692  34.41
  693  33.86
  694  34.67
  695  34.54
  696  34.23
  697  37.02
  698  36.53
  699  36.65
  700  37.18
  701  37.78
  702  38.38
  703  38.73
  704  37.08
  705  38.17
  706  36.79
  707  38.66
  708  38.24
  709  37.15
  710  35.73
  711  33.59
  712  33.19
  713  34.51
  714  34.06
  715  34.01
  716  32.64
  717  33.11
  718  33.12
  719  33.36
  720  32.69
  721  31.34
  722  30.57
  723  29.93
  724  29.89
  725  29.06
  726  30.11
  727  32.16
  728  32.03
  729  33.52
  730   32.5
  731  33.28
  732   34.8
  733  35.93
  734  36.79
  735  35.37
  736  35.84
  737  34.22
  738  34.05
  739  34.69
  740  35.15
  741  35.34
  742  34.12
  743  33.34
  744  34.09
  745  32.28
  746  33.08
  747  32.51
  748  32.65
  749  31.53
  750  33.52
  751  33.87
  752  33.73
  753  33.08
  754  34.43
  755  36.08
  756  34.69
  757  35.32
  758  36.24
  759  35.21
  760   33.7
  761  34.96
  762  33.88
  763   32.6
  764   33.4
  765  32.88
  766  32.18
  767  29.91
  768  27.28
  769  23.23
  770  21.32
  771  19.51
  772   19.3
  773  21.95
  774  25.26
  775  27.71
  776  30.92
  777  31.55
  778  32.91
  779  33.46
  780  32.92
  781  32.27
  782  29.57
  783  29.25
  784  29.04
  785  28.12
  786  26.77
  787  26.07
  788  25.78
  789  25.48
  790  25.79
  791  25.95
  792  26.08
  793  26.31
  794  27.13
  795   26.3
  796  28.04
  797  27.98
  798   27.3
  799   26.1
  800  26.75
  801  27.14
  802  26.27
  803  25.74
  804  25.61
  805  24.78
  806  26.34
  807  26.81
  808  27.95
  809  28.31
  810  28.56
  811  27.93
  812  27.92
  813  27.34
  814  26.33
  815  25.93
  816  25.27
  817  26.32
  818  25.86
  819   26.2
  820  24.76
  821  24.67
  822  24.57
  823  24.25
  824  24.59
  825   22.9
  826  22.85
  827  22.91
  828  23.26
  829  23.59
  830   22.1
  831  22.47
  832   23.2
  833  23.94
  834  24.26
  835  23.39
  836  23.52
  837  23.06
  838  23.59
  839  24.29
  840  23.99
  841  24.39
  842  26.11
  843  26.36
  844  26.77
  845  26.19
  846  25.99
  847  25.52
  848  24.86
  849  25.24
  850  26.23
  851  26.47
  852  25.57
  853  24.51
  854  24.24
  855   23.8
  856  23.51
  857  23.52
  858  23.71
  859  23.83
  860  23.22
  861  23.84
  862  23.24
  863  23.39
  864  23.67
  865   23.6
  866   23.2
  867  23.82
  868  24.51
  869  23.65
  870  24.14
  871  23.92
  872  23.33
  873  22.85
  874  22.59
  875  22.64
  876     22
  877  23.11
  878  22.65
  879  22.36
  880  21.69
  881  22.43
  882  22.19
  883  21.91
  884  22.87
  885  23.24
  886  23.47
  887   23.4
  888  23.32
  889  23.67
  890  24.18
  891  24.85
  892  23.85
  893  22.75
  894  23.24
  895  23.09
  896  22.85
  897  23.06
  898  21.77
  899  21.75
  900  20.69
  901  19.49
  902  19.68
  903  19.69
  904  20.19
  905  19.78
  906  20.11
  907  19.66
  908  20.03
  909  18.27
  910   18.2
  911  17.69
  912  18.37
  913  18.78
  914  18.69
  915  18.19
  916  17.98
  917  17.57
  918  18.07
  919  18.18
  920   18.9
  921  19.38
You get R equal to 0.71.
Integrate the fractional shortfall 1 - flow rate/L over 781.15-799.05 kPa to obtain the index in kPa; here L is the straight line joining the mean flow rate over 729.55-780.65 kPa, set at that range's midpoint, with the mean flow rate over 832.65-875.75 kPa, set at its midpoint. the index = 1.3 kPa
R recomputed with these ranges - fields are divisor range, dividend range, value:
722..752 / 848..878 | 0.72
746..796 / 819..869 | 0.81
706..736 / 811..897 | 0.72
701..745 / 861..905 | 0.66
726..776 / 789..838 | 0.79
